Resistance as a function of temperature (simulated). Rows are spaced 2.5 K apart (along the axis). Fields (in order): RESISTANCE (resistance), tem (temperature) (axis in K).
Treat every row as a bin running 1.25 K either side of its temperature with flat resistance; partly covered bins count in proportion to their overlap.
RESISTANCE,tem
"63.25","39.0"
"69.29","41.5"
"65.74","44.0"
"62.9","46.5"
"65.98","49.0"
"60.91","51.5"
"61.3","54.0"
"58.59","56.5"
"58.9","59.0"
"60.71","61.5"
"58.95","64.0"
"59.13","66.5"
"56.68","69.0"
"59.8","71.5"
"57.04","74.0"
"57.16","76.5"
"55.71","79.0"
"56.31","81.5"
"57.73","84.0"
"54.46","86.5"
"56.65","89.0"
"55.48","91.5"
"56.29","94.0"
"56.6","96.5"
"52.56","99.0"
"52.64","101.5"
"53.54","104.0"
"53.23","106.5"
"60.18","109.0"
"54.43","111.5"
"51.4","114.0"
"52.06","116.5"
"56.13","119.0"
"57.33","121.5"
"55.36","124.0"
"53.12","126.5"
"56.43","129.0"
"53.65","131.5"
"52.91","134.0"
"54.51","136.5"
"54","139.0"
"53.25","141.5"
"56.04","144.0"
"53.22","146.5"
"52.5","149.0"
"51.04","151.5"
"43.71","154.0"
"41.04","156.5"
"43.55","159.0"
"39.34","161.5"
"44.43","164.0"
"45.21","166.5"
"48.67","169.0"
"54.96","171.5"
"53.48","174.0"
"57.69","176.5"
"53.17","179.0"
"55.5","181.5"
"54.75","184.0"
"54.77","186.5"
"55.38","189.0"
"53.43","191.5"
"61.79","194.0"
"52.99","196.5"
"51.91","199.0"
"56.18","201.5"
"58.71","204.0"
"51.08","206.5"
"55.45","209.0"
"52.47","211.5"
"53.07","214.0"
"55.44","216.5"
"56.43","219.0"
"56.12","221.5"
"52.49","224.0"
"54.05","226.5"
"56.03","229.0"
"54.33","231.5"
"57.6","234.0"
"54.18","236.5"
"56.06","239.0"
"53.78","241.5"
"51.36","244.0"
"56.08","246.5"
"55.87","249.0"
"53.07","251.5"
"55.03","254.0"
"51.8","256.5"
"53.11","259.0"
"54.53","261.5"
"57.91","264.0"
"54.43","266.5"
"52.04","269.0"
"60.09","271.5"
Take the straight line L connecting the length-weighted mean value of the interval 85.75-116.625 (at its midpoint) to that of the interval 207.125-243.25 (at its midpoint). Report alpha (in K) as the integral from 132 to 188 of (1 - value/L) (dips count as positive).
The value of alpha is 3.9 K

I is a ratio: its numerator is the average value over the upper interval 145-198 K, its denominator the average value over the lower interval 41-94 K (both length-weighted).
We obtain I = 0.86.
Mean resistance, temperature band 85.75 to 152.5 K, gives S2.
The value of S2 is 54.4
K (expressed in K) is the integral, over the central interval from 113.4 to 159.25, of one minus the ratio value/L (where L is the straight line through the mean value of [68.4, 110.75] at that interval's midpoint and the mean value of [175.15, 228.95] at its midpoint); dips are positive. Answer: 2.6 K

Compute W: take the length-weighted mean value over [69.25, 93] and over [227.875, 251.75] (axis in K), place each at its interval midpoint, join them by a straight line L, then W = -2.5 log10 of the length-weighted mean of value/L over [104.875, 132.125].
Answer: 0.028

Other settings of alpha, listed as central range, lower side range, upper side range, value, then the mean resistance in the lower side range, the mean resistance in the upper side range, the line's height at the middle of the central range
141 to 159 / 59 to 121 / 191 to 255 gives 1.95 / 56.1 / 54.8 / 55.5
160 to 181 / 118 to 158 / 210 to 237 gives 1.47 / 52.7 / 54.8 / 53.5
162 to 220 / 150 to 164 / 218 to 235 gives -4.87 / 44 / 55.2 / 49.5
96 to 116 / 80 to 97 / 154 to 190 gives 0.26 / 56.2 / 49.9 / 54.9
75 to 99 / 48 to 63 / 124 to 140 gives 0.86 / 60.9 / 54.2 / 58.2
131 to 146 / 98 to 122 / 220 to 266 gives 0.09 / 54.3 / 54.6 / 54.4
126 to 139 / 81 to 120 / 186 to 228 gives 0.17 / 54.9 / 54.8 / 54.9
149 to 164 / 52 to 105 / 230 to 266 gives 3.06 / 57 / 54.6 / 55.9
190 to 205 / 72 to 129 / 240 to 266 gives -0.31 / 55.3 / 54.3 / 54.7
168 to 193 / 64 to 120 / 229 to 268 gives 0.37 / 55.8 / 54.6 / 55.1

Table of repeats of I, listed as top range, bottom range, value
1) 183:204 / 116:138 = 1.01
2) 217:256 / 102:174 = 1.06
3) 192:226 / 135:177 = 1.10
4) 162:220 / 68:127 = 0.97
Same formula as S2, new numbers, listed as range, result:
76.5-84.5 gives 56.6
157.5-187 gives 50.3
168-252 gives 54.7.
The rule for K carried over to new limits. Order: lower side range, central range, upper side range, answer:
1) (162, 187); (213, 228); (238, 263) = -0.4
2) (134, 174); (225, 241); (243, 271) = -0.6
